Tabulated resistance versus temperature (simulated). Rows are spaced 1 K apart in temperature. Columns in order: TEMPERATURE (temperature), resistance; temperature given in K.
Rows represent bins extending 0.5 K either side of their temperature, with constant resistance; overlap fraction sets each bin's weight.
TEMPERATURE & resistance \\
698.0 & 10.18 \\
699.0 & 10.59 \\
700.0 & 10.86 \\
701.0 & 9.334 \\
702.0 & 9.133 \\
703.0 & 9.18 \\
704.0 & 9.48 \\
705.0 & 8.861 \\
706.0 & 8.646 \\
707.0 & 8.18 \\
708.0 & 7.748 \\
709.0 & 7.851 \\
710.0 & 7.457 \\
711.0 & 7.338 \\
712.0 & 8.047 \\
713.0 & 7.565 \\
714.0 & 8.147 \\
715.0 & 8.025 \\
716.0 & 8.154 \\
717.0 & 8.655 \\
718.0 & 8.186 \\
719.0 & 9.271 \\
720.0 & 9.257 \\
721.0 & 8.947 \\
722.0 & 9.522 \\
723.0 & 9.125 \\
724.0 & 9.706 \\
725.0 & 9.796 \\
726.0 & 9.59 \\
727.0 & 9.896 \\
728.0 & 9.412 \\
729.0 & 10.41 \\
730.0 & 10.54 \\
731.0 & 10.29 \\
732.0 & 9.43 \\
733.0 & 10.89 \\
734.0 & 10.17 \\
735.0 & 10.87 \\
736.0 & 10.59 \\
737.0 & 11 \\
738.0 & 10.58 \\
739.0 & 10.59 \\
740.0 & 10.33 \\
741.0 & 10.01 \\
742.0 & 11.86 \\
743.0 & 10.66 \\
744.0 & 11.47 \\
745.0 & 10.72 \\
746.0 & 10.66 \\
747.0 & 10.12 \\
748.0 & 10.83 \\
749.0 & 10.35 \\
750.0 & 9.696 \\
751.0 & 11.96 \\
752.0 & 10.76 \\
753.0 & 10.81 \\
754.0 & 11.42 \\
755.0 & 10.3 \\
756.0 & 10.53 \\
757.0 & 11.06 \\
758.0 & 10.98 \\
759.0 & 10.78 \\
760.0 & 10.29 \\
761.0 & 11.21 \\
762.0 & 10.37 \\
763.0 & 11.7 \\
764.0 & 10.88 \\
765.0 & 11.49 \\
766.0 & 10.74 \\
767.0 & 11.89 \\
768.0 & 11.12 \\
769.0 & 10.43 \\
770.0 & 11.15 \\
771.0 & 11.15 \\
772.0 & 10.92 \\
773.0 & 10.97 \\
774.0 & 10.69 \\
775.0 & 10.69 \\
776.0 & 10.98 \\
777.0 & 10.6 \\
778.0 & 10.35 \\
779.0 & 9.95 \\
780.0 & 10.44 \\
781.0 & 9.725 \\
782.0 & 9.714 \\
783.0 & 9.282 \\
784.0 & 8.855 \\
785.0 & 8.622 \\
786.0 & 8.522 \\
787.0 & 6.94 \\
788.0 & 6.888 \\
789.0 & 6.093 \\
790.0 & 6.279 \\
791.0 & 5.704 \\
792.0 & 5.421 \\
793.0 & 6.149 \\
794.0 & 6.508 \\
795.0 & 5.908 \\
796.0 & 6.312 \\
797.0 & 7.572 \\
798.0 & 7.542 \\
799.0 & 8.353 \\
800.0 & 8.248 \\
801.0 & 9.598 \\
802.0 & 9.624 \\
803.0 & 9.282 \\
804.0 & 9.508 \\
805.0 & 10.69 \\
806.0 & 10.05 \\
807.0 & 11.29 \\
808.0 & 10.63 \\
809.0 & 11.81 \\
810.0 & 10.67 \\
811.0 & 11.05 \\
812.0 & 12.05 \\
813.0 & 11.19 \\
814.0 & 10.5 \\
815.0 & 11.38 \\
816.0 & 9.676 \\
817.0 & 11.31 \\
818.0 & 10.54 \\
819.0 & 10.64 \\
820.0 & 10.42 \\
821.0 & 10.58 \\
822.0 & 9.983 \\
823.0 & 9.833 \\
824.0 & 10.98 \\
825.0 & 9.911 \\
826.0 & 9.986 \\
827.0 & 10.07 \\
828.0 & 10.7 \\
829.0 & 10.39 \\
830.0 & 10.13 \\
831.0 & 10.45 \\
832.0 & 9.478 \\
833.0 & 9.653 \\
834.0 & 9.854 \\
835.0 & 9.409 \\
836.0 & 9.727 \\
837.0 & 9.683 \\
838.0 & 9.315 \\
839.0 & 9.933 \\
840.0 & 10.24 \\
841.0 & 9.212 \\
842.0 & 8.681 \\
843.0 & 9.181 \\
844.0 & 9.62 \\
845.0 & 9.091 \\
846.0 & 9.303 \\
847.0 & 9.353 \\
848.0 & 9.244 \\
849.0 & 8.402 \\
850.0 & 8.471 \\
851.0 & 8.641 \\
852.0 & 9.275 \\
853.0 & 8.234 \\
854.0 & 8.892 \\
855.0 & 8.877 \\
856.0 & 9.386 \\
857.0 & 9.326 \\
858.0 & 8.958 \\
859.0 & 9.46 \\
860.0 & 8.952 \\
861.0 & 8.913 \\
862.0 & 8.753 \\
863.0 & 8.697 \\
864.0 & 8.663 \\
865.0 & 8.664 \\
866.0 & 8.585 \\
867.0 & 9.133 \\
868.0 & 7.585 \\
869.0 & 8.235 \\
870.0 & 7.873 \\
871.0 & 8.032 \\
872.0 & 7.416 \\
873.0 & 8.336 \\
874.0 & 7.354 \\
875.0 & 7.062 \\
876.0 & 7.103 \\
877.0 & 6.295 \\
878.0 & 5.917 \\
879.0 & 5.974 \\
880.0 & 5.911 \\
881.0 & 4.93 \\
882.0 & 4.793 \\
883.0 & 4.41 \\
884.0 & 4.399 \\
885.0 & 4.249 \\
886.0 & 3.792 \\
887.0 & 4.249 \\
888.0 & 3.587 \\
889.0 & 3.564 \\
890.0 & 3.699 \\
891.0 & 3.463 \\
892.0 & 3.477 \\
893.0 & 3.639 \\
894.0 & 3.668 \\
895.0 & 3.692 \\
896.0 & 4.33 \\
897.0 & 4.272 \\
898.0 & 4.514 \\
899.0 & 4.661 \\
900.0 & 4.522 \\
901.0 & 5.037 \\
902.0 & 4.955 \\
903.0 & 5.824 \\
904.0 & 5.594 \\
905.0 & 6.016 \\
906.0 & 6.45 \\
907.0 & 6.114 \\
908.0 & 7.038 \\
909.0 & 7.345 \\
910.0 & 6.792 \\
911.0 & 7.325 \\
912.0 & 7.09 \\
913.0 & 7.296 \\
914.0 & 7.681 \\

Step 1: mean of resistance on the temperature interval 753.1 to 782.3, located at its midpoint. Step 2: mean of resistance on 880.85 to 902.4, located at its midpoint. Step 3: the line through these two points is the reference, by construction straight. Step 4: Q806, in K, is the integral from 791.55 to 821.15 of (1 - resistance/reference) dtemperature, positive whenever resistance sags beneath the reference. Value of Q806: -2.9 K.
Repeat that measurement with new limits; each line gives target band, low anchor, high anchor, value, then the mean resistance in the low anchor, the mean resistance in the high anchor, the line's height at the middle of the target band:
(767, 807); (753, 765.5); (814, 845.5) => 6.1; 10.9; 10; 10.6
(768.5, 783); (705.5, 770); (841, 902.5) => -2.2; 10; 6.87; 9.11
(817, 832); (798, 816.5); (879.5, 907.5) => -2.0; 10.2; 4.56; 9.1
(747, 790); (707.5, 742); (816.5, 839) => -2.5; 9.37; 10.1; 9.7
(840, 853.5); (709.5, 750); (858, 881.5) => -1.6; 9.71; 7.76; 8.08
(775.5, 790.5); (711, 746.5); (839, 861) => 0.9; 9.75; 9.1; 9.46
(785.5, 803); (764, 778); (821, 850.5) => 5.5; 11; 9.68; 10.5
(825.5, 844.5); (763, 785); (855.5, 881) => -1.9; 10.6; 7.96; 8.88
